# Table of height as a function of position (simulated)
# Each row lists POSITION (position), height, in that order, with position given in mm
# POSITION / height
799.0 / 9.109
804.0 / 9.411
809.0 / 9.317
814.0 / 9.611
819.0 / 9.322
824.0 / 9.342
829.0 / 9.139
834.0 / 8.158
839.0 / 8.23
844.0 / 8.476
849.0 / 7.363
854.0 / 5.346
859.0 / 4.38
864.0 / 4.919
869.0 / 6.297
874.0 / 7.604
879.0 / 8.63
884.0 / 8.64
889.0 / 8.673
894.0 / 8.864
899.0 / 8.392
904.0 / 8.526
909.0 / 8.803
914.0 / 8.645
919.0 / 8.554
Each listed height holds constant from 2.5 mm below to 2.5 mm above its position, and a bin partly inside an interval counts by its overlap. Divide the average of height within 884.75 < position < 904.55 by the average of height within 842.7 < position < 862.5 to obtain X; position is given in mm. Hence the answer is 1.39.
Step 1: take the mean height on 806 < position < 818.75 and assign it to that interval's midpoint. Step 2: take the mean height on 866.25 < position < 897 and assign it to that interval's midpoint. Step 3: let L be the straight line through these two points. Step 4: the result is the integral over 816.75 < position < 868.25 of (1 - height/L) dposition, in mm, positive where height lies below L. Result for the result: 8.6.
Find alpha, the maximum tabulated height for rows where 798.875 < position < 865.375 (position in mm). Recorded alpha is 9.611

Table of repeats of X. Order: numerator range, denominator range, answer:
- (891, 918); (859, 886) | 1.25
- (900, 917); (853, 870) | 1.68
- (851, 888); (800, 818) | 0.71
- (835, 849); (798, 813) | 0.87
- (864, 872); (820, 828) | 0.64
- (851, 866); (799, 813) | 0.53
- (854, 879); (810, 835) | 0.66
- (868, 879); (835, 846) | 0.89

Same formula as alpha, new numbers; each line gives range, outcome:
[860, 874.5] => 7.604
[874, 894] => 8.864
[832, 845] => 8.476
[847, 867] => 7.363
